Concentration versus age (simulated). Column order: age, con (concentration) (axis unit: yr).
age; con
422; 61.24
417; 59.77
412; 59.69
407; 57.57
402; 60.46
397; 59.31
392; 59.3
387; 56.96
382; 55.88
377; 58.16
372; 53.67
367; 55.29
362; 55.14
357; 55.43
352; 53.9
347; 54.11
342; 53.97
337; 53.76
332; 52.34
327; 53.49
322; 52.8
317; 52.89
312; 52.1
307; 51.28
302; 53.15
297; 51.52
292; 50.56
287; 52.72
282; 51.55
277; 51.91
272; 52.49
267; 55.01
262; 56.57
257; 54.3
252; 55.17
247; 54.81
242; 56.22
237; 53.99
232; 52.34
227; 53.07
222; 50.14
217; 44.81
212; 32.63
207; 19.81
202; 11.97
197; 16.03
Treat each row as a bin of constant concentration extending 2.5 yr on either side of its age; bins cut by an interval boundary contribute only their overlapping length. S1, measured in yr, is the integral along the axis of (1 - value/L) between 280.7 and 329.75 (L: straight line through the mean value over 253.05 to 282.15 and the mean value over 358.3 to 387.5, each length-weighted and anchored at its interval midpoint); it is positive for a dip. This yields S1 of 2.1 yr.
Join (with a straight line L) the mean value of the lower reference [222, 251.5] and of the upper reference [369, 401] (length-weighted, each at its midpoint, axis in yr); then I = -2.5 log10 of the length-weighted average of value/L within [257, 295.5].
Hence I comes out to 0.03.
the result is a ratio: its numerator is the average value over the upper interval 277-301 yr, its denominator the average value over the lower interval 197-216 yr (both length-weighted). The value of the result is 2.29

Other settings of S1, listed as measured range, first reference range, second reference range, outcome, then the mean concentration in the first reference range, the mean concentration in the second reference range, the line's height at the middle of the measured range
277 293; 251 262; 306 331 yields 0.65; 55.1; 52.6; 53.9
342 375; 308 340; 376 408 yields 0.58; 52.8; 58.3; 55.6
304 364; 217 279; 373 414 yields 3.07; 53.5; 58.2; 56.3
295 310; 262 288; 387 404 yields 0.69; 53.1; 59.3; 54.5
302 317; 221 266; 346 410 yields 0.89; 54.2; 56.6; 55.4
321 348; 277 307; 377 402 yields 0.59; 51.8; 58.2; 54.6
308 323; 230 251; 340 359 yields 0.53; 54.4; 54.3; 54.4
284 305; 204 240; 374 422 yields -0.92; 43.6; 58.7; 49.8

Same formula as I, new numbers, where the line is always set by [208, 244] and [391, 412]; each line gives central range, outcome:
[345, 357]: 0.03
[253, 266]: -0.11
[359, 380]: 0.03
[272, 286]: -0.02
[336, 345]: 0.03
